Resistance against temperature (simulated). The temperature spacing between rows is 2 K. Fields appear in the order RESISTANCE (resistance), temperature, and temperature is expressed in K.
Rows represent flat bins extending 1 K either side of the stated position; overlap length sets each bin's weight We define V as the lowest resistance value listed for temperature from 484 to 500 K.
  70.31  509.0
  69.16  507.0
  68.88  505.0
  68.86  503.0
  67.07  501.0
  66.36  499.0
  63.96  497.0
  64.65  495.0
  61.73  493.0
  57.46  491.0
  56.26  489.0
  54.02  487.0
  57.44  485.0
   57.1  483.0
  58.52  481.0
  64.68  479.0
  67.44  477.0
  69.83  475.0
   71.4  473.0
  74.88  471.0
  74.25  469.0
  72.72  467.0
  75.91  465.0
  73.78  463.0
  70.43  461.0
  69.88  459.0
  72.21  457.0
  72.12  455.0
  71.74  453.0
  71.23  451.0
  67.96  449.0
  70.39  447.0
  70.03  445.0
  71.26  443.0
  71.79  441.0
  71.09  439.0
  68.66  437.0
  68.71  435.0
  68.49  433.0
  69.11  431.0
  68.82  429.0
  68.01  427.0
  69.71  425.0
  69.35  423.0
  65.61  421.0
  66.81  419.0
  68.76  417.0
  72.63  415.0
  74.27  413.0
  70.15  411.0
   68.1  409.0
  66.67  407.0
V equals 54.02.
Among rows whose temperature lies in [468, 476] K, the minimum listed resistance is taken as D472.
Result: 69.83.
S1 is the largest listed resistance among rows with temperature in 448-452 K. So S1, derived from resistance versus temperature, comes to 71.23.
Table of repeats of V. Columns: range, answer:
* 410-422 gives 65.61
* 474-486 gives 57.1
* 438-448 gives 70.03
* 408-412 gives 68.1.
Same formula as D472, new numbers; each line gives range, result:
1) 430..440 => 68.49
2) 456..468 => 69.88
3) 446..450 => 67.96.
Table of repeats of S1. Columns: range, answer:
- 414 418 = 72.63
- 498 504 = 68.86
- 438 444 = 71.79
